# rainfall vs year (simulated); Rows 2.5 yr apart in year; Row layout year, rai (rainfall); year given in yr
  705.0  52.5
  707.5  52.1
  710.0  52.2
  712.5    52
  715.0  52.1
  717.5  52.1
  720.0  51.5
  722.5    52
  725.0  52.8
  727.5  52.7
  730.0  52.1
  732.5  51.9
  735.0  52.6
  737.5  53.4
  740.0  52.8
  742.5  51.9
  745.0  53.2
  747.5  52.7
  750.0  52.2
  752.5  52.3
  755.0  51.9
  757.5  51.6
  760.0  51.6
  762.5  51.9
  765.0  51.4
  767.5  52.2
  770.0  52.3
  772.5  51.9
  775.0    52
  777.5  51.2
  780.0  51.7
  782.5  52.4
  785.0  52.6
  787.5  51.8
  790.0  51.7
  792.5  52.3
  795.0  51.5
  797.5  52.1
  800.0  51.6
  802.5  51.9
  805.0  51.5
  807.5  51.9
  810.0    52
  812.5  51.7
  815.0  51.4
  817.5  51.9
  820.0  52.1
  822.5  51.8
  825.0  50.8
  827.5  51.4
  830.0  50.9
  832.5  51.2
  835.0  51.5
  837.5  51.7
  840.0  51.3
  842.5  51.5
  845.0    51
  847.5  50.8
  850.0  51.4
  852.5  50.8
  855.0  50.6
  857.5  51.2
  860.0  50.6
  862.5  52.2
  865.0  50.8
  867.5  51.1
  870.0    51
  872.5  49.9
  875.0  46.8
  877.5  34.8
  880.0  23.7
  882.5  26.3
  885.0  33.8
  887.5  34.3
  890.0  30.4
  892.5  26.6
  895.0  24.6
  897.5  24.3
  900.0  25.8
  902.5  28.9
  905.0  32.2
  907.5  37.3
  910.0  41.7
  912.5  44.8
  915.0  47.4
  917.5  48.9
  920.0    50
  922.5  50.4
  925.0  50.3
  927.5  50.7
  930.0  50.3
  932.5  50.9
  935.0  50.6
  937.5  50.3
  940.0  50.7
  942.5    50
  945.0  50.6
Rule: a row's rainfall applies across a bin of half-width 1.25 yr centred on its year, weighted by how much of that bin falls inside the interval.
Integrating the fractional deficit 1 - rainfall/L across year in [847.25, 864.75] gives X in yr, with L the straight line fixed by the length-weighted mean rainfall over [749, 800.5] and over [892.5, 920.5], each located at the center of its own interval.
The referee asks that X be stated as -3.7 yr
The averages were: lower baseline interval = 51.9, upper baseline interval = 36.1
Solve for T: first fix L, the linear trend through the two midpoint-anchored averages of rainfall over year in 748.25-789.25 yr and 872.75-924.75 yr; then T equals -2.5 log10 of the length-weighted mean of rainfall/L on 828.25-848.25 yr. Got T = -0.18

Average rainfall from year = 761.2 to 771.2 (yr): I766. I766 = 51.9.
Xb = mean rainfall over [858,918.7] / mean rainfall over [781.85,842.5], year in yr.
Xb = 0.74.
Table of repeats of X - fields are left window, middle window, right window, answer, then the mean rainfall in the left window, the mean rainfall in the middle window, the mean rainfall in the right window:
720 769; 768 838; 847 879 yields -1.4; 52.3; 51.7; 49.2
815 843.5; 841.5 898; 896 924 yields 4.3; 51.5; 42.3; 39.2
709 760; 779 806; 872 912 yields -4.2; 52.3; 51.9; 32.5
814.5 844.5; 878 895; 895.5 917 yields 4.5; 51.4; 29.1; 35.4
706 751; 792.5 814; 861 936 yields -2.1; 52.4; 51.8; 40.7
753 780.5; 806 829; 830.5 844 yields -0.1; 51.8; 51.7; 51.4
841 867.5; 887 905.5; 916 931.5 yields 8.2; 51.1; 28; 50.1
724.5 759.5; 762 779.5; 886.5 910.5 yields -1.3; 52.4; 51.8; 30.2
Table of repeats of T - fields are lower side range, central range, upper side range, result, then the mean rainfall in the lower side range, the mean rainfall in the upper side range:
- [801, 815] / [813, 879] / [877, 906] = -0.23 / 51.8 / 28.6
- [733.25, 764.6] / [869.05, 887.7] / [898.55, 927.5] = 0.18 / 52.3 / 41.9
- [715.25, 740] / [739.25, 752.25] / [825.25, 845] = -0.01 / 52.4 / 51.3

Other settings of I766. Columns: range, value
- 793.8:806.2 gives 51.7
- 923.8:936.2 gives 50.6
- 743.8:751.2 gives 52.7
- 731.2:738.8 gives 52.6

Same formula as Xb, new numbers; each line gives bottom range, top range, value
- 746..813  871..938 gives 0.76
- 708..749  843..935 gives 0.81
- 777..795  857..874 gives 0.98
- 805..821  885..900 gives 0.55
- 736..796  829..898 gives 0.84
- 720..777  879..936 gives 0.74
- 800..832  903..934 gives 0.89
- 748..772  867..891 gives 0.73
